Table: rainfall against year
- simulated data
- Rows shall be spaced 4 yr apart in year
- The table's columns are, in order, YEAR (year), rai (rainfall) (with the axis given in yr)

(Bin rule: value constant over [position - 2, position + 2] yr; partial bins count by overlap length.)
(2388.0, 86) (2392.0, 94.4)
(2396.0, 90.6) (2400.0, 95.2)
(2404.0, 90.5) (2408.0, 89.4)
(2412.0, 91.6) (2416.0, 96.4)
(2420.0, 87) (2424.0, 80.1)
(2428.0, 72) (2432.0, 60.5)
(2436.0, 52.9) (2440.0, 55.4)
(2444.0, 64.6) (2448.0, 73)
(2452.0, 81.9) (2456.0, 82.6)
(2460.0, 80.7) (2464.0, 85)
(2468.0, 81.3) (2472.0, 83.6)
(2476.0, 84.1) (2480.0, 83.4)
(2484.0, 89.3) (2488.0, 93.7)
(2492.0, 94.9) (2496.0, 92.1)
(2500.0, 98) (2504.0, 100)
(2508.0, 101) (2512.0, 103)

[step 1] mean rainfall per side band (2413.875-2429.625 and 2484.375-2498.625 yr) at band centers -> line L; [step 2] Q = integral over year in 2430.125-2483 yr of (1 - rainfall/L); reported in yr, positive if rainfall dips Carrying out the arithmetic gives 8.4 yr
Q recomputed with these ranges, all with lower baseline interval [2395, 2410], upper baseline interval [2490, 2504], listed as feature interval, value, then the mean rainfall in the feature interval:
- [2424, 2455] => 8.6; 67.2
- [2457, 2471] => 1.8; 82.4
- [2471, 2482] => 1.3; 83.7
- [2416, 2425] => 0.5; 86.8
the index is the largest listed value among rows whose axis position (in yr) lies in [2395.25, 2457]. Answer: 96.4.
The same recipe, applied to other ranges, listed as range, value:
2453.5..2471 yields 85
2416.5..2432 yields 87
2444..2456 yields 82.6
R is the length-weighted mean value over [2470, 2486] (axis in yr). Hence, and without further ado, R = 85.1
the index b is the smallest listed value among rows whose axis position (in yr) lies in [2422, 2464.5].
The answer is 52.9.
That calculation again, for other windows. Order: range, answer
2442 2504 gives 64.6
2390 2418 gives 89.4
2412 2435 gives 60.5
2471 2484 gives 83.4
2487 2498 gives 92.1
